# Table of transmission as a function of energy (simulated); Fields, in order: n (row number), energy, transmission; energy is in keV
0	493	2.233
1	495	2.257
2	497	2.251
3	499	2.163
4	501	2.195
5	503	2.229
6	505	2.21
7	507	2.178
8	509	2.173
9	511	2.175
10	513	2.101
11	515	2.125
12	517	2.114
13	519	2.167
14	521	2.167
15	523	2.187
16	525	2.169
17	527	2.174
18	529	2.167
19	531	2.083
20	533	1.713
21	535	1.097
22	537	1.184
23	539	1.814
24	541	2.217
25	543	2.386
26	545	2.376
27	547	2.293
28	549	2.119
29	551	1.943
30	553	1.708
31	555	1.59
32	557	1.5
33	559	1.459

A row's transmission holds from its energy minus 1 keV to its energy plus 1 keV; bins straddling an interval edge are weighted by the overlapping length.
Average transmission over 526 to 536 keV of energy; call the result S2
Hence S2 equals 1.85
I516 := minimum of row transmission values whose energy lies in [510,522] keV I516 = 2.101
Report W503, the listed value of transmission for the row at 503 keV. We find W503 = 2.229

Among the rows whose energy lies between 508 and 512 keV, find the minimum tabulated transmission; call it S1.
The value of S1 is 2.173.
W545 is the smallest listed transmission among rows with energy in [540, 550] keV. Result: 2.119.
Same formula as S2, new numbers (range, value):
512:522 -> 2.13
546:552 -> 2.12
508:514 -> 2.15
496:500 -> 2.21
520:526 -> 2.17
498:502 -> 2.18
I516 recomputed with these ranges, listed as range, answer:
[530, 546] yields 1.097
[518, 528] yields 2.167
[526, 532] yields 2.083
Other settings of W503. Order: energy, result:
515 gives 2.125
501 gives 2.195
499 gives 2.163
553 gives 1.708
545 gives 2.376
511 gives 2.175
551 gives 1.943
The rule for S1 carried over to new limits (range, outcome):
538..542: 1.814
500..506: 2.195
